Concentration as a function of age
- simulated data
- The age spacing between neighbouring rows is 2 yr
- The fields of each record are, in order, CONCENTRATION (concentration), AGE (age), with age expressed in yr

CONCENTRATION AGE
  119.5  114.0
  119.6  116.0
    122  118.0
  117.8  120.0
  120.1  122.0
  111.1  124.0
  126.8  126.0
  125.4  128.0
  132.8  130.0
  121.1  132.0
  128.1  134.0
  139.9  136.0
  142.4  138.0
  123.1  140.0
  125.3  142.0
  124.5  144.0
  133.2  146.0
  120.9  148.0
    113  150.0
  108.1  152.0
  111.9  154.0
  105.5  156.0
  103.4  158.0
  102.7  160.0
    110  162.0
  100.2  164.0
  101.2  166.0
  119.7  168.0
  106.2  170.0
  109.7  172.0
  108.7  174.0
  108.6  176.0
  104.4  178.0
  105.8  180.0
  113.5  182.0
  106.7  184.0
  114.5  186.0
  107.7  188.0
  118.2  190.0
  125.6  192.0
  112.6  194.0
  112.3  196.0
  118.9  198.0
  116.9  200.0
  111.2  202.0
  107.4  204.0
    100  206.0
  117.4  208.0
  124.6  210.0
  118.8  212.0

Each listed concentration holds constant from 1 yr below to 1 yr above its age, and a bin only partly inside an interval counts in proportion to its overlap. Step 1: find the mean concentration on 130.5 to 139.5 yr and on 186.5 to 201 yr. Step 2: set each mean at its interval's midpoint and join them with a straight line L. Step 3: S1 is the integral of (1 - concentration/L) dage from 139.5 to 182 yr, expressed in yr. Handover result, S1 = 4.62 yr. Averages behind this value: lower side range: 132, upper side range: 116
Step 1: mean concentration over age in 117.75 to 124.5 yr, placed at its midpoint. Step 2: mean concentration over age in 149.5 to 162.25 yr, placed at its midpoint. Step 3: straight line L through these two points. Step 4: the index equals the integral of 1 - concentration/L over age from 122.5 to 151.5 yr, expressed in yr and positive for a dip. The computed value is -3.3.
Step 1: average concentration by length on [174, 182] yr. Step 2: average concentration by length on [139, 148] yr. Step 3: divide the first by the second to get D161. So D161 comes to 0.9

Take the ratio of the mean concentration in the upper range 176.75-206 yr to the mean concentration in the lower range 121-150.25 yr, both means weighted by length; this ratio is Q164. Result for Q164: 0.9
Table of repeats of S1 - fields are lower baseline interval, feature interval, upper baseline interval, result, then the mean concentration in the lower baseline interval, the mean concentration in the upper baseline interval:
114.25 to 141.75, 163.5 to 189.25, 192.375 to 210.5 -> 2.0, 125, 114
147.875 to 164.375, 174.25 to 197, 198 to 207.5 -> -0.5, 108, 110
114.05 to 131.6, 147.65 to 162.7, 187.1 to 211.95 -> 1.2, 122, 115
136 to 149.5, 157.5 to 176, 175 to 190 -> 1.6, 129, 109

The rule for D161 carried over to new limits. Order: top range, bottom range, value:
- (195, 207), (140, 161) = 0.96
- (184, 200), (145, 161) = 1.03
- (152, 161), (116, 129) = 0.88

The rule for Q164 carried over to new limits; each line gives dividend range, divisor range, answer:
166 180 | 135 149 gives 0.84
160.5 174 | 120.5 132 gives 0.88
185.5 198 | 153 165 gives 1.09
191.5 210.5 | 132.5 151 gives 0.89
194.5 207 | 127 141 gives 0.85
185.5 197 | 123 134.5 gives 0.93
